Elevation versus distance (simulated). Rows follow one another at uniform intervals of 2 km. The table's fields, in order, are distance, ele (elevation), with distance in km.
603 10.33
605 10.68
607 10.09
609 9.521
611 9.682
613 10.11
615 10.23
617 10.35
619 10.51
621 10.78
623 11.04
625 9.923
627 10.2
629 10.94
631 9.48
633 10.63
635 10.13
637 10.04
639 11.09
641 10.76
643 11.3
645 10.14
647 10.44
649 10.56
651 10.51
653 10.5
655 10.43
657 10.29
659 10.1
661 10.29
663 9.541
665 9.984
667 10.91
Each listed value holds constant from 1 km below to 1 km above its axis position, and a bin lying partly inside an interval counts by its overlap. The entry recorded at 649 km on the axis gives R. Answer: 10.56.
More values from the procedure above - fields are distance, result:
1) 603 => 10.33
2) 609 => 9.521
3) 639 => 11.09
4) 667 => 10.91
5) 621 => 10.78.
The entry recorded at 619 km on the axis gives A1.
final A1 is 10.51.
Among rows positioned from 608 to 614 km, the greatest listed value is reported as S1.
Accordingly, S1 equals 10.11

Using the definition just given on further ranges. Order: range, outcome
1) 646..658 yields 10.56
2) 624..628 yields 10.2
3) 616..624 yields 11.04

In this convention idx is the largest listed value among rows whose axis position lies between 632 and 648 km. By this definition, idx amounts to 11.3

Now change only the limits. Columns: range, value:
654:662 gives 10.43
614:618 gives 10.35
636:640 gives 11.09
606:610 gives 10.09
